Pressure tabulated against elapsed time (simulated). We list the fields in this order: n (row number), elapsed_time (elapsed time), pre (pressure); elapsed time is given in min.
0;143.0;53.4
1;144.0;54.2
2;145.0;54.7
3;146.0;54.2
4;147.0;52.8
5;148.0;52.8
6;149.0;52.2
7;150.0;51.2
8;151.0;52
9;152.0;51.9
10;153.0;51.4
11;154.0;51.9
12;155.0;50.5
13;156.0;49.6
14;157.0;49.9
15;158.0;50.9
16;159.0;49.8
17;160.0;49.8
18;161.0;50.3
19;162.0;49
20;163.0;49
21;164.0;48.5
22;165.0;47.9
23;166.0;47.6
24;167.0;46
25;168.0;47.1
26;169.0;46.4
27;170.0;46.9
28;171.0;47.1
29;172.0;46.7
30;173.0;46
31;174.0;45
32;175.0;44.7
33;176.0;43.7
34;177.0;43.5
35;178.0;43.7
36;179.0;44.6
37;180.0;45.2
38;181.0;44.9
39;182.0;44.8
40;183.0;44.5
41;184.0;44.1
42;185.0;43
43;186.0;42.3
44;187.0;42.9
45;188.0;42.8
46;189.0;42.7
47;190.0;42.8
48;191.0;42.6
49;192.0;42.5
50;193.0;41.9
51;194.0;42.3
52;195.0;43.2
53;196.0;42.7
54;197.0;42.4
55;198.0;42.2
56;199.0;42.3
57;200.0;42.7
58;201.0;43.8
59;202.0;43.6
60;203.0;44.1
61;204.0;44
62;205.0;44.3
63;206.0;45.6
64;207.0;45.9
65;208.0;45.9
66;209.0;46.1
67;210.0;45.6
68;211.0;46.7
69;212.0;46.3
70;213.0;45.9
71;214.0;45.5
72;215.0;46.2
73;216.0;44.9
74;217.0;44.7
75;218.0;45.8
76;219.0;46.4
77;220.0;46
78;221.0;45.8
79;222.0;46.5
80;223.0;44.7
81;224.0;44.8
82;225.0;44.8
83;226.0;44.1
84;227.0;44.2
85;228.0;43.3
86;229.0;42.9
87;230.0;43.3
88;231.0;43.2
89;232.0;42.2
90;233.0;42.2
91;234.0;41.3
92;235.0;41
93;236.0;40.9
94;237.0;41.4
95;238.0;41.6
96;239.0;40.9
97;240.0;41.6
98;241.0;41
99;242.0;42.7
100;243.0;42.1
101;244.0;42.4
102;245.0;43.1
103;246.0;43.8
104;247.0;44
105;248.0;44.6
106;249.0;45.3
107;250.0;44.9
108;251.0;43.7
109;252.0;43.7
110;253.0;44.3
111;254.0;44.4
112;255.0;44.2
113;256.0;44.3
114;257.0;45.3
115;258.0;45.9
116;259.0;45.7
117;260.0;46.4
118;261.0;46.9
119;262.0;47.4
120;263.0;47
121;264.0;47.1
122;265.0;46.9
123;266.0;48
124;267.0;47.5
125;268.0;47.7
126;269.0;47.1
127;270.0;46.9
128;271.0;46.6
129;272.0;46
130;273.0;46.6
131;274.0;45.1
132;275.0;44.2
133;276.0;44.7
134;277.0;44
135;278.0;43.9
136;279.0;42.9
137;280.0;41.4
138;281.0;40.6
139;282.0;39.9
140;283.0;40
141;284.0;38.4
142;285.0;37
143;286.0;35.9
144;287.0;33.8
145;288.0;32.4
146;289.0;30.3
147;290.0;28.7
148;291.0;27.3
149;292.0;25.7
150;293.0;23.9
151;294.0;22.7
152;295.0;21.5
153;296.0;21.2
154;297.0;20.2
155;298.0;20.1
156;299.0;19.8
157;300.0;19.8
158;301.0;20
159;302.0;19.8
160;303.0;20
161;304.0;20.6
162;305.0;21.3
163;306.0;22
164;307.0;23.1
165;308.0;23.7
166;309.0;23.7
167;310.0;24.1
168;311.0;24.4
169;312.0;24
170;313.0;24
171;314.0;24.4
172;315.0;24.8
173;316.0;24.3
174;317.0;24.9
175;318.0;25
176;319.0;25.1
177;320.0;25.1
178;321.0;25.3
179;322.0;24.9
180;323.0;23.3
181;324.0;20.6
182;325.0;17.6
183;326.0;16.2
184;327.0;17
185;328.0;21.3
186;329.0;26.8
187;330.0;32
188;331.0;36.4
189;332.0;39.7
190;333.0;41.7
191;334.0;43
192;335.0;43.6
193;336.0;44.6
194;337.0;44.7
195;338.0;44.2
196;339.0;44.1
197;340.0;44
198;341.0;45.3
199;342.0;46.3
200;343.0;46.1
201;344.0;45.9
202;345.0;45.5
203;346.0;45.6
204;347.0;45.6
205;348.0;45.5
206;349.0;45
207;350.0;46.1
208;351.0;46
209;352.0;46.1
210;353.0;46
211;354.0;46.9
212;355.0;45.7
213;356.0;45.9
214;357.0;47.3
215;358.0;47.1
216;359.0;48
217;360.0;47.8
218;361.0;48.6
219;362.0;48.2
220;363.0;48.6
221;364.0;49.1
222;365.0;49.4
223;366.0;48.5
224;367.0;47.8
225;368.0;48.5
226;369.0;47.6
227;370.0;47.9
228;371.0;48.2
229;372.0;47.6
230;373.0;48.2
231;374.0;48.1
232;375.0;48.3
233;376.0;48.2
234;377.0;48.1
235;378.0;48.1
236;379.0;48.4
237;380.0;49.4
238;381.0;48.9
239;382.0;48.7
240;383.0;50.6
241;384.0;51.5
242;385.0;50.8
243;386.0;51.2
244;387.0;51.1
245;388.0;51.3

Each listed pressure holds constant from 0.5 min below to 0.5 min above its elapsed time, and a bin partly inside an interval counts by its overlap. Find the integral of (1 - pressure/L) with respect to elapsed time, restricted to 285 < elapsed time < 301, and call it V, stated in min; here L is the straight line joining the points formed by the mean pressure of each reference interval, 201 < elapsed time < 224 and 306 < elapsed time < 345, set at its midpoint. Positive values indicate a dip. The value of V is 4.3 min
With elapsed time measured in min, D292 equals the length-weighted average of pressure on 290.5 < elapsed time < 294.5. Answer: 24.9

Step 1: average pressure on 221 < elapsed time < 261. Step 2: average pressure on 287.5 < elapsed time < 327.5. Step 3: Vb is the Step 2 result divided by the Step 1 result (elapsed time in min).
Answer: 0.5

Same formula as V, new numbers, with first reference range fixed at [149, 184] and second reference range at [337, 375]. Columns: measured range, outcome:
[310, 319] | 4.3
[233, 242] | 1.1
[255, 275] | 0.3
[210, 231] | 1.0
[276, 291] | 3.0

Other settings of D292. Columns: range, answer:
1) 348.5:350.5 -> 45.5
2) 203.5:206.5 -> 44.6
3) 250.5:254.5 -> 44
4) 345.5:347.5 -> 45.6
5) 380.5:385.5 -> 50.1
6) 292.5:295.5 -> 22.7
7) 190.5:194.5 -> 42.3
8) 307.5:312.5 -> 24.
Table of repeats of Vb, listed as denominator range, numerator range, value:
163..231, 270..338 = 0.68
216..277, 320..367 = 0.91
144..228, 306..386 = 0.86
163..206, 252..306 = 0.83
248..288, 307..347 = 0.73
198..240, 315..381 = 0.93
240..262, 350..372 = 1.07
